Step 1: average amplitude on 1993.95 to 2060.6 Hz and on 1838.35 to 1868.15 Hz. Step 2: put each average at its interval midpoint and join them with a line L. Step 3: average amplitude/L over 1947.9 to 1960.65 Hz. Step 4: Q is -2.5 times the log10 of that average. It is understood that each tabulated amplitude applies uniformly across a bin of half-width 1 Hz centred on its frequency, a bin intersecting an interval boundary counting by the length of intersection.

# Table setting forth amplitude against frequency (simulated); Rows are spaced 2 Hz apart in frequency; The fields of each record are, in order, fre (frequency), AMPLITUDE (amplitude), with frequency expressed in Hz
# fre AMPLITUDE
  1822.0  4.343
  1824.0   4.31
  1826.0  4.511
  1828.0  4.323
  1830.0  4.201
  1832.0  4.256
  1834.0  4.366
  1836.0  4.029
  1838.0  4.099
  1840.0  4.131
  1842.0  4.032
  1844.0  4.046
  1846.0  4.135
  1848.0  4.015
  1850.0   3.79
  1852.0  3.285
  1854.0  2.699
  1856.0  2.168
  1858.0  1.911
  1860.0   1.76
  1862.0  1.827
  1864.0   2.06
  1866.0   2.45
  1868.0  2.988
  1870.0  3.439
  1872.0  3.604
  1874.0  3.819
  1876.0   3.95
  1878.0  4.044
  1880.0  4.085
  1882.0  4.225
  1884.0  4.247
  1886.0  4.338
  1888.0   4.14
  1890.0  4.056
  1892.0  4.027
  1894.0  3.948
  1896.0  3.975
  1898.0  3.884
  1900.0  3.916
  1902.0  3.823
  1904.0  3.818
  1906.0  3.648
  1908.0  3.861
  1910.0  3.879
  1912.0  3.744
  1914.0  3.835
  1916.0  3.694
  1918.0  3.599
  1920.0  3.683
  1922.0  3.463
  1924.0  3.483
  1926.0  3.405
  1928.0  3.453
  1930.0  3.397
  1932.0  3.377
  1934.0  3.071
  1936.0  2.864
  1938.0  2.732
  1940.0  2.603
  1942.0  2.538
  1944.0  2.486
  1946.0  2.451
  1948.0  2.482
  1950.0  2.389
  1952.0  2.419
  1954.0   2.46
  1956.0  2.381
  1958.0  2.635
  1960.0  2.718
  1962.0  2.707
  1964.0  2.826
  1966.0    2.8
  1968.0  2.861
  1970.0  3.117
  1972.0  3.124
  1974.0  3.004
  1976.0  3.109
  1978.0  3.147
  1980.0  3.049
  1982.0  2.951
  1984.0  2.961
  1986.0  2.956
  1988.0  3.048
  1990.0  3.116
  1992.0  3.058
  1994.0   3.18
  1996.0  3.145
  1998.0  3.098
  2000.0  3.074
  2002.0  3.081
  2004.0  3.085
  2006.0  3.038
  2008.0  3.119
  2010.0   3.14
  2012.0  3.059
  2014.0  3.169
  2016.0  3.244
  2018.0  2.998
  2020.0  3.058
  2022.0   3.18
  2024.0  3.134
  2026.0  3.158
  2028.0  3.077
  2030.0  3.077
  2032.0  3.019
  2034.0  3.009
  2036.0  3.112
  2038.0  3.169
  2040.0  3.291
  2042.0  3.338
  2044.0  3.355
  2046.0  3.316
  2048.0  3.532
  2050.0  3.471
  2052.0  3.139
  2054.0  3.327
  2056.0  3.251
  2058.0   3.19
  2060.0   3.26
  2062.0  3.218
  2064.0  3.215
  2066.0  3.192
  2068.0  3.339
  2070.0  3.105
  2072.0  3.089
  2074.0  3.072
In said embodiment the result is 0.24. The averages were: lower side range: 3.04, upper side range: 3.17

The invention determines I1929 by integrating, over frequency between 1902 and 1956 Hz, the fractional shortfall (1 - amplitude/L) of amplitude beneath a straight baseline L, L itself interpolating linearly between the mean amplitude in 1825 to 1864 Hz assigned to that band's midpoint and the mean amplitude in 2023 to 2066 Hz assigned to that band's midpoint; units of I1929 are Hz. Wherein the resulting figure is 3.4 Hz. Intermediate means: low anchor 3.52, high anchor 3.22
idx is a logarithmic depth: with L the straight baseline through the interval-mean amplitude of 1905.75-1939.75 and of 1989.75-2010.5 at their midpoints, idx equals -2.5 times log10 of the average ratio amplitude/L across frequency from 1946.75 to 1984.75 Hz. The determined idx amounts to 0.17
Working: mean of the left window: 3.46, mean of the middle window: 2.79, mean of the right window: 3.1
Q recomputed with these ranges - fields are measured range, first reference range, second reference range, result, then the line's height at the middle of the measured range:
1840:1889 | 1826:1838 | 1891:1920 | 0.19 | 4.06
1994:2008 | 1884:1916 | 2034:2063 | 0.13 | 3.48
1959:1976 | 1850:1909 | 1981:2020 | 0.10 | 3.18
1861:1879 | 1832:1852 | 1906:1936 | 0.23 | 3.87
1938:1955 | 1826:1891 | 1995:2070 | 0.33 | 3.38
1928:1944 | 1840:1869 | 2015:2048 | 0.04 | 3.07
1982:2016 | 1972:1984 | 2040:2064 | 0.01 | 3.12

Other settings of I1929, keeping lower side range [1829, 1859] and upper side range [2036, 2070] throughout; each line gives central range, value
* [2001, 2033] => 2.33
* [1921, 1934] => 0.43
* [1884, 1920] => -3.33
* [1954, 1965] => 2.61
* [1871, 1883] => -1.13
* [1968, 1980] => 1.23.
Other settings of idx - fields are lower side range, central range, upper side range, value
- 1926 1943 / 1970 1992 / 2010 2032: 0.01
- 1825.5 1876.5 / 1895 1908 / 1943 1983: -0.22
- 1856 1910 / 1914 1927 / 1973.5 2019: -0.06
